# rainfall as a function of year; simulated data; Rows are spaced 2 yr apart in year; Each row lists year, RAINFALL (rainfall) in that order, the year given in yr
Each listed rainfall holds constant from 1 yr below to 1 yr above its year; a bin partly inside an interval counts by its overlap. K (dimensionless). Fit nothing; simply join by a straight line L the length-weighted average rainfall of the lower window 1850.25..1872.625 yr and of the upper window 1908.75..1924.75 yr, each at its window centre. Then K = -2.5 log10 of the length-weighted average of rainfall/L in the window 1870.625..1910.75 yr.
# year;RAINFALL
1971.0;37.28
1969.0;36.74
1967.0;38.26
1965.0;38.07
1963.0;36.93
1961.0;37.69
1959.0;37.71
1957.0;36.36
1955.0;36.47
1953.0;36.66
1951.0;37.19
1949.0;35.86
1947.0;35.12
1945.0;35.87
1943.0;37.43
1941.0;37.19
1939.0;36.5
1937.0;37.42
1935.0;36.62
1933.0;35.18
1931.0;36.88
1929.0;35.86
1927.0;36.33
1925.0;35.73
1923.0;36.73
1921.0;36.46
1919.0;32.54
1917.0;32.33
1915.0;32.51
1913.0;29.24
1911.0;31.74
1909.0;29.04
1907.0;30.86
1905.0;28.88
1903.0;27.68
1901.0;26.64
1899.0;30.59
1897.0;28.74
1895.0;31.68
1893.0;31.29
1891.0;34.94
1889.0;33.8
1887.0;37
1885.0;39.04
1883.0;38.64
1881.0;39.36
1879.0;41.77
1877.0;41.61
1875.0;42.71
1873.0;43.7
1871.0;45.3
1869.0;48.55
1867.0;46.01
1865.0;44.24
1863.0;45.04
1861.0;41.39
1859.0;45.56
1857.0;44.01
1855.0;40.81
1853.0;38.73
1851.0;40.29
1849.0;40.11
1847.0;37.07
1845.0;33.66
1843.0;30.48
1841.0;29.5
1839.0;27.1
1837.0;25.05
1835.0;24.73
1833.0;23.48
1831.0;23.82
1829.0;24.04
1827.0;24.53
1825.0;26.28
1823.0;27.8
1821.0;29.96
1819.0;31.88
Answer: 0.10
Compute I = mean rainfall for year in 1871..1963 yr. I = 35.3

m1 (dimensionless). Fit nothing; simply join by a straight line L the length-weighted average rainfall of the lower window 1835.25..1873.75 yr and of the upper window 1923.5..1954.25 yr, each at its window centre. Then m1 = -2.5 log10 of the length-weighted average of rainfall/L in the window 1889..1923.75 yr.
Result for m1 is 0.192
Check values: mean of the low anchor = 39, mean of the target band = 31.3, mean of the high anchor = 36.4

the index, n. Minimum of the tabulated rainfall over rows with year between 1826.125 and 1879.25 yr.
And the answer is 23.48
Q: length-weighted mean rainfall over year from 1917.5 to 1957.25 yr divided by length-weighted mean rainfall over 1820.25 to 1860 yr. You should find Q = 1.14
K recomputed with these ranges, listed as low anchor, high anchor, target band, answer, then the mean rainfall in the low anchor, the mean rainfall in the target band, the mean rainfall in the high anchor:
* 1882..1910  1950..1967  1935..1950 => -0.02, 32.1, 36.5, 37.2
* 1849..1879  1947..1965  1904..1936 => 0.17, 43.3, 33.6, 36.8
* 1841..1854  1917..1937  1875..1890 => -0.09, 36.2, 39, 35.7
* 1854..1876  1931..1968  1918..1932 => 0.09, 44.3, 35.8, 36.8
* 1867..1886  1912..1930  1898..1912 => 0.26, 42.5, 29.3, 34.2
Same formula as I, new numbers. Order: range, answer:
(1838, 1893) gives 39.5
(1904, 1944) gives 34.3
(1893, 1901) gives 30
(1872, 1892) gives 39.3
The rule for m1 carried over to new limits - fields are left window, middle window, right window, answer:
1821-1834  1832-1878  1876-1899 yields -0.25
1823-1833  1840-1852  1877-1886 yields -0.17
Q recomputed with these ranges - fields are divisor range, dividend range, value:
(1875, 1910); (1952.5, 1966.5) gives 1.10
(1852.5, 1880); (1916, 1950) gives 0.82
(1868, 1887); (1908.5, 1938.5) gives 0.82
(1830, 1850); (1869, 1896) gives 1.32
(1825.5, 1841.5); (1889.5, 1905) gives 1.20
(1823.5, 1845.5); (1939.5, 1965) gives 1.39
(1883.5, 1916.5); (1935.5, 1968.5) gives 1.17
